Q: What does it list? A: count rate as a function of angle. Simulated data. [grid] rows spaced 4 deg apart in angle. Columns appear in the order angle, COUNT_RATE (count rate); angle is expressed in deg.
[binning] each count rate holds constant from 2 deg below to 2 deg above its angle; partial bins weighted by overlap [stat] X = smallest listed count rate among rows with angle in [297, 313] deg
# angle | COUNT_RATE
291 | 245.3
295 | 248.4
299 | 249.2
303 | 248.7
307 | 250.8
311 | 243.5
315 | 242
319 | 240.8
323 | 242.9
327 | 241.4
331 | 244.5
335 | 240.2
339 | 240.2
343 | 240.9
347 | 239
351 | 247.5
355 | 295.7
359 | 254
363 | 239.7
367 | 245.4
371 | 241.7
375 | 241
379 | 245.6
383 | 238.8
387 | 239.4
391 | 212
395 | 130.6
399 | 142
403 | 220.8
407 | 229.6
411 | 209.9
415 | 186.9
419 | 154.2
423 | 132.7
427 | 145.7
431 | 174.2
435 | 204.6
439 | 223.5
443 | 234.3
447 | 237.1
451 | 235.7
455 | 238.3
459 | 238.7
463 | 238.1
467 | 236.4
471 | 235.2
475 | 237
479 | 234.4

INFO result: 243.5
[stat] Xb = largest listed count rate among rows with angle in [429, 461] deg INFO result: 238.7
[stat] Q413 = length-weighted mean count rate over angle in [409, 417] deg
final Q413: 198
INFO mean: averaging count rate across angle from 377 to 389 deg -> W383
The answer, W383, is 241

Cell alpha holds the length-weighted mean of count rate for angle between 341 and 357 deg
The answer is 256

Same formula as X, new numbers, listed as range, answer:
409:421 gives 154.2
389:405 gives 130.6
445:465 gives 235.7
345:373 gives 239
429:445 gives 174.2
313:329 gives 240.8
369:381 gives 241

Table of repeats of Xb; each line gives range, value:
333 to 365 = 295.7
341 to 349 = 240.9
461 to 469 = 238.1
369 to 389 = 245.6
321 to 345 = 244.5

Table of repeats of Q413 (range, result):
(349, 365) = 259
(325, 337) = 242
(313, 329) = 242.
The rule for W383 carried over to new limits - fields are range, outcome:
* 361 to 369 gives 243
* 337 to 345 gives 241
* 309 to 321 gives 242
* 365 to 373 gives 244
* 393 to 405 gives 164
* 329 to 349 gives 241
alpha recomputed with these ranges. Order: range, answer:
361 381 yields 243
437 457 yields 234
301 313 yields 248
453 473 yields 237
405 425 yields 183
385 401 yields 181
